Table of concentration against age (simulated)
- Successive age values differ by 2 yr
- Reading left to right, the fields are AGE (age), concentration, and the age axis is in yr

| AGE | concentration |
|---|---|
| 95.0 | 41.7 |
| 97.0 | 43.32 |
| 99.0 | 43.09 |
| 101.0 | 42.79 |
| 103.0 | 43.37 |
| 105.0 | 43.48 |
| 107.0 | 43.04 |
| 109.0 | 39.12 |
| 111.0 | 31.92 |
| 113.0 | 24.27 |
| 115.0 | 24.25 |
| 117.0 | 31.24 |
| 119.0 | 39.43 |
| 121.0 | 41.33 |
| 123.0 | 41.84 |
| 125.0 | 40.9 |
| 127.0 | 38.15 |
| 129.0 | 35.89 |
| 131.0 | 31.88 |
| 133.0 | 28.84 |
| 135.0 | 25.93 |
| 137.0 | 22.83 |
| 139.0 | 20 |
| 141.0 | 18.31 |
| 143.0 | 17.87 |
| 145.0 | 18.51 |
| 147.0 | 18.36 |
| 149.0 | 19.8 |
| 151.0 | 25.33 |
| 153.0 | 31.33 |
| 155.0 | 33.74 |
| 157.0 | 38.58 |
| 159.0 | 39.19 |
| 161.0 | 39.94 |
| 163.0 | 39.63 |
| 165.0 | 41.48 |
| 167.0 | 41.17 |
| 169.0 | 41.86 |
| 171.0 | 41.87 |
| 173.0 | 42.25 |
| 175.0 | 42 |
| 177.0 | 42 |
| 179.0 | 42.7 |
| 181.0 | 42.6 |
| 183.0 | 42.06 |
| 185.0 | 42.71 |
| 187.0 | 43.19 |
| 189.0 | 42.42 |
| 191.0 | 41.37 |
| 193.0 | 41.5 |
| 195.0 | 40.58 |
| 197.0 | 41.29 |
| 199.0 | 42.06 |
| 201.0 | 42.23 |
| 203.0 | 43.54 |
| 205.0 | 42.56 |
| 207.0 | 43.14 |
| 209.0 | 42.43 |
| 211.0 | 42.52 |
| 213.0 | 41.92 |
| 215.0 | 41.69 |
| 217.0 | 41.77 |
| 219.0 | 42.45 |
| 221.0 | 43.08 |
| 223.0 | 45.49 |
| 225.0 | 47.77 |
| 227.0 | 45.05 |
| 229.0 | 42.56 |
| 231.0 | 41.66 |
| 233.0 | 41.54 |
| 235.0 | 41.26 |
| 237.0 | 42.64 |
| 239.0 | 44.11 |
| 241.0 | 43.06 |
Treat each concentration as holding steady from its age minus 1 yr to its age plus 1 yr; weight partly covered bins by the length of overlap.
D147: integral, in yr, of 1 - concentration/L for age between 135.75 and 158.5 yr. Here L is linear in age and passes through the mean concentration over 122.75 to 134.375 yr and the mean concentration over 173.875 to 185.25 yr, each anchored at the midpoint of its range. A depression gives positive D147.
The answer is 8.2 yr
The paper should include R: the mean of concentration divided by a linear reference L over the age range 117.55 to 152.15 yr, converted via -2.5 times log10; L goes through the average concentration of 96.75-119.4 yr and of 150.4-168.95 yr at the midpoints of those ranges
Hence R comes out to 0.29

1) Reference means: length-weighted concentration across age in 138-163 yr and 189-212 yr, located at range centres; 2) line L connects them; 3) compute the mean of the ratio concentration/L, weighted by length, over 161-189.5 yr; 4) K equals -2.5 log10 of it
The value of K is -0.21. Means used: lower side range 27.3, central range 41.9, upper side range 42.1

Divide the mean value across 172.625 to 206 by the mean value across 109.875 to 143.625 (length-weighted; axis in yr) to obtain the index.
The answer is 1.38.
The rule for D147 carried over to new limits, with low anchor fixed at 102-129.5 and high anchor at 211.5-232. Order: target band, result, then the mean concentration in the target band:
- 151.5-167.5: 0.8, 37.6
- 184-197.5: -0.1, 41.9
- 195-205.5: 0.0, 42.2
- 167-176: -0.3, 41.9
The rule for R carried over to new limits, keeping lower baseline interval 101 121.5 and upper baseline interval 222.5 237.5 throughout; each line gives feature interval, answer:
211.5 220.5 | 0.015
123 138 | 0.147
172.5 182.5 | -0.052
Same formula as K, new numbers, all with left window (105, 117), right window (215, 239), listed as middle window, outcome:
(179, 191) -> -0.077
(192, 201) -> -0.023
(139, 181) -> 0.124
